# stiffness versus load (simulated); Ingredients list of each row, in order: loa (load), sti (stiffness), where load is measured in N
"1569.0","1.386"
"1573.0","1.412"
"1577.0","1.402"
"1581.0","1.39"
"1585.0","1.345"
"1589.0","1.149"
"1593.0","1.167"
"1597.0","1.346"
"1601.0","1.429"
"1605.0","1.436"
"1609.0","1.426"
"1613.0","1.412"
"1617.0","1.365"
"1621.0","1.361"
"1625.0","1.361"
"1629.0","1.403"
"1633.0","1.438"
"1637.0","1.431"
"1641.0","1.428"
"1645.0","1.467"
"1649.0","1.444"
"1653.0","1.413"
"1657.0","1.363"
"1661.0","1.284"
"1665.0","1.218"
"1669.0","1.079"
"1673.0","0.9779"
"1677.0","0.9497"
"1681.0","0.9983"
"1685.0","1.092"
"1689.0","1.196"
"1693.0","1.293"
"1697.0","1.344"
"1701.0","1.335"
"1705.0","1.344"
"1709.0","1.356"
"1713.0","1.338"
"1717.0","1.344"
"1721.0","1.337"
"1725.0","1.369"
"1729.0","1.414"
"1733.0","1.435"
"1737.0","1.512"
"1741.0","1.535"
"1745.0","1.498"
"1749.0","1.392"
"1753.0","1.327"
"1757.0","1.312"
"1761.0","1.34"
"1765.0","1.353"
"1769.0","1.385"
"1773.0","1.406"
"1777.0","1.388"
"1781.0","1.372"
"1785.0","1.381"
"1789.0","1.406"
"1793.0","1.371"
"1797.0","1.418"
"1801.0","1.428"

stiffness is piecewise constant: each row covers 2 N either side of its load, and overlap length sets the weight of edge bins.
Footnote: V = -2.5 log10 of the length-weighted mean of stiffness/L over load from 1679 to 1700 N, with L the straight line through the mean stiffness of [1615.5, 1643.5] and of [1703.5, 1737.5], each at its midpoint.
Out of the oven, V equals 0.16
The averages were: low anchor 1.4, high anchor 1.38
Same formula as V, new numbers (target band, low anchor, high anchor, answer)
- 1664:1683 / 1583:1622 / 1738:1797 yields 0.300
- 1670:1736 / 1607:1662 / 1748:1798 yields 0.105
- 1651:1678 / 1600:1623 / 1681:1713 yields 0.111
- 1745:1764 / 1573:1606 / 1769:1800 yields 0.019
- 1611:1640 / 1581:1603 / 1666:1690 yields -0.166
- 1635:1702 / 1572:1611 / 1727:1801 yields 0.099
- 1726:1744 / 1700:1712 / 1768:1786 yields -0.082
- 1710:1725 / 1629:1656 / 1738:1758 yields 0.063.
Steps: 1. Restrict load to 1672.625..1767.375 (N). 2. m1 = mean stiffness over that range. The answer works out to 1.31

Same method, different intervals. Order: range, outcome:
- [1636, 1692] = 1.24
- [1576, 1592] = 1.31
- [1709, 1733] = 1.37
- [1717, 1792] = 1.4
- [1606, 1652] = 1.41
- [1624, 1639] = 1.41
